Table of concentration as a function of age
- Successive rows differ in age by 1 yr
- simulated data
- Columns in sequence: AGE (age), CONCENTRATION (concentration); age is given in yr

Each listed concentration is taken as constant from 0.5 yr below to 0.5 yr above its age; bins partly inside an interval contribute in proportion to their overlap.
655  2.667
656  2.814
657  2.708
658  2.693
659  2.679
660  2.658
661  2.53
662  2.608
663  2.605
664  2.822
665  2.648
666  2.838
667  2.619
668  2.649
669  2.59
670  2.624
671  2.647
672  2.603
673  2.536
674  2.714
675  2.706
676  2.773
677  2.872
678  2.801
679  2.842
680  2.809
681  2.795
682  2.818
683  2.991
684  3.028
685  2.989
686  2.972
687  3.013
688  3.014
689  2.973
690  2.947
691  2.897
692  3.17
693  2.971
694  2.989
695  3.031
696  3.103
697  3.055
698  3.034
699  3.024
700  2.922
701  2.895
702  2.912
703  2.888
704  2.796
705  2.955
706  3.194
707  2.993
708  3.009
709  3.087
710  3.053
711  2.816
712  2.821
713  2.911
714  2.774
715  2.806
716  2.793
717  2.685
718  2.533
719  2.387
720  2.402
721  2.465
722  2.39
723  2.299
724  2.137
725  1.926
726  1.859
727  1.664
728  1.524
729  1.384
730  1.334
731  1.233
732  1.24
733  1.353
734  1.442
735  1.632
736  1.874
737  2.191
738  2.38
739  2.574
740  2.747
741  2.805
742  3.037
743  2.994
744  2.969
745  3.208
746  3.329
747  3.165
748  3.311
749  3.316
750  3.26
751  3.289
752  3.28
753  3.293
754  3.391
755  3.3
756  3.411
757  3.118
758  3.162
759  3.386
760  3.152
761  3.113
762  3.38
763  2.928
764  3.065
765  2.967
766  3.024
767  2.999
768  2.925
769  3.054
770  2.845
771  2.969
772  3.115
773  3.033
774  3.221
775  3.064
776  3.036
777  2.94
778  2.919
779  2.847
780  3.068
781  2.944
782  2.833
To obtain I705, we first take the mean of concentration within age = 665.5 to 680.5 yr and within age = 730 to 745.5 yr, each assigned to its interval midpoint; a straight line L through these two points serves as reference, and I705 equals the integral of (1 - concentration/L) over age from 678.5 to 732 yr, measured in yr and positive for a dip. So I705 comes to -4.2 yr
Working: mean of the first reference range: 2.71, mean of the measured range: 2.67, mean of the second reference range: 2.22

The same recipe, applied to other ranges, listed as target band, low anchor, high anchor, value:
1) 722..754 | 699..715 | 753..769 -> 6.9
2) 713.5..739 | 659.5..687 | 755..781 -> 7.7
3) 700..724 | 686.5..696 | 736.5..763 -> 2.1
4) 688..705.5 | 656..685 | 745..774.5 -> -0.7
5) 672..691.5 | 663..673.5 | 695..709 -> -0.5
